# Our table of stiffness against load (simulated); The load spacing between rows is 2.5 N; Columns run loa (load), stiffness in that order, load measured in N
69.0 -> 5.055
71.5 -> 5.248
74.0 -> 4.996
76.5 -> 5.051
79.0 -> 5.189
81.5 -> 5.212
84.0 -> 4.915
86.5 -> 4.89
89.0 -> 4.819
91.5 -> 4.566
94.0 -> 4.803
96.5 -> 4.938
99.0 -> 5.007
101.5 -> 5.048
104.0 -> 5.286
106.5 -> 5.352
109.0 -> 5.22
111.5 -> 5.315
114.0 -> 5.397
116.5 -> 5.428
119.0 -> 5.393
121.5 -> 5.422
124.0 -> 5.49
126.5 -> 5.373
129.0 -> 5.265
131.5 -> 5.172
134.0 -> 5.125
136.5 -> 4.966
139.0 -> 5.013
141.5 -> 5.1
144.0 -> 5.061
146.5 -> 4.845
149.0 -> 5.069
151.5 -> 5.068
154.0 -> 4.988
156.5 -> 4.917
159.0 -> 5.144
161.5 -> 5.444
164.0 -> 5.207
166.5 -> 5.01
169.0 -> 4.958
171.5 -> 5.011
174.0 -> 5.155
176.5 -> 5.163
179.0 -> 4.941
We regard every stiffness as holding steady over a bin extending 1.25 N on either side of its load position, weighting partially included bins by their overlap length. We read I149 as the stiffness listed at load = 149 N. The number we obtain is 5.069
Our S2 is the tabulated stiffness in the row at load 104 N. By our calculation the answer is 5.286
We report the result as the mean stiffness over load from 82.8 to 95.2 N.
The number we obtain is 4.8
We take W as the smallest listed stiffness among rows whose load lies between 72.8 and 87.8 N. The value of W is 4.89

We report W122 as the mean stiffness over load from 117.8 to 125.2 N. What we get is 5.43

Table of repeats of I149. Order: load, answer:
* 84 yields 4.915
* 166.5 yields 5.01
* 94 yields 4.803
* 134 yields 5.125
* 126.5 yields 5.373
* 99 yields 5.007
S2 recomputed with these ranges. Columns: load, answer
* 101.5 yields 5.048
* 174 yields 5.155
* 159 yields 5.144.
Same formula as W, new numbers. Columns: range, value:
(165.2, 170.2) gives 4.958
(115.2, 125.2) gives 5.393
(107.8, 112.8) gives 5.22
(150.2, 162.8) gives 4.917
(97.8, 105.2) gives 5.007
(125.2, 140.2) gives 4.966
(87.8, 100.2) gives 4.566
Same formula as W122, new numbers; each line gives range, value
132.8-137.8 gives 5.04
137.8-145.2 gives 5.06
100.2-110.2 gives 5.23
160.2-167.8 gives 5.22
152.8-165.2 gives 5.14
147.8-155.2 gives 5.04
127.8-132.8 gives 5.22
